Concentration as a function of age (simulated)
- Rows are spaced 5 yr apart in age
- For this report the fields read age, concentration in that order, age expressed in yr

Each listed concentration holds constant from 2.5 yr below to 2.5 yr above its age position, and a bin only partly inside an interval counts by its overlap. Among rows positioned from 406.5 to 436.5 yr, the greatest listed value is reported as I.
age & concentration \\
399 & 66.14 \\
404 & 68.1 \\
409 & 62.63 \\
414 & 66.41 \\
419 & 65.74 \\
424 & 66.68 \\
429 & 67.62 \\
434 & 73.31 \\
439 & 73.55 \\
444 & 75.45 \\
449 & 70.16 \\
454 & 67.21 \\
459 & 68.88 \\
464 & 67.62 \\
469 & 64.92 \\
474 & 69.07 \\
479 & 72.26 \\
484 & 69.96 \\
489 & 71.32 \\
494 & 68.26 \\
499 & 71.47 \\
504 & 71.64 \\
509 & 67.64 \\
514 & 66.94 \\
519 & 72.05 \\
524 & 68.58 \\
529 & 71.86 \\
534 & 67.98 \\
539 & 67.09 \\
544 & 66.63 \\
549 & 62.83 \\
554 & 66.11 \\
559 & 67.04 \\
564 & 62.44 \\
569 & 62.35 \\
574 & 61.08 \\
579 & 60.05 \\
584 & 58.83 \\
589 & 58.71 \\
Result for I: 73.31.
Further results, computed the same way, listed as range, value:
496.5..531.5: 72.05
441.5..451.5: 75.45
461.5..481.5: 72.26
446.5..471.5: 70.16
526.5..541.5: 71.86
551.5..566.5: 67.04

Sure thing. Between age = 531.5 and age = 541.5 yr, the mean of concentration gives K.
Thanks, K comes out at 67.5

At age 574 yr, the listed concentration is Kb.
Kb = 61.08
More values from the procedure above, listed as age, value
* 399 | 66.14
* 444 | 75.45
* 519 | 72.05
